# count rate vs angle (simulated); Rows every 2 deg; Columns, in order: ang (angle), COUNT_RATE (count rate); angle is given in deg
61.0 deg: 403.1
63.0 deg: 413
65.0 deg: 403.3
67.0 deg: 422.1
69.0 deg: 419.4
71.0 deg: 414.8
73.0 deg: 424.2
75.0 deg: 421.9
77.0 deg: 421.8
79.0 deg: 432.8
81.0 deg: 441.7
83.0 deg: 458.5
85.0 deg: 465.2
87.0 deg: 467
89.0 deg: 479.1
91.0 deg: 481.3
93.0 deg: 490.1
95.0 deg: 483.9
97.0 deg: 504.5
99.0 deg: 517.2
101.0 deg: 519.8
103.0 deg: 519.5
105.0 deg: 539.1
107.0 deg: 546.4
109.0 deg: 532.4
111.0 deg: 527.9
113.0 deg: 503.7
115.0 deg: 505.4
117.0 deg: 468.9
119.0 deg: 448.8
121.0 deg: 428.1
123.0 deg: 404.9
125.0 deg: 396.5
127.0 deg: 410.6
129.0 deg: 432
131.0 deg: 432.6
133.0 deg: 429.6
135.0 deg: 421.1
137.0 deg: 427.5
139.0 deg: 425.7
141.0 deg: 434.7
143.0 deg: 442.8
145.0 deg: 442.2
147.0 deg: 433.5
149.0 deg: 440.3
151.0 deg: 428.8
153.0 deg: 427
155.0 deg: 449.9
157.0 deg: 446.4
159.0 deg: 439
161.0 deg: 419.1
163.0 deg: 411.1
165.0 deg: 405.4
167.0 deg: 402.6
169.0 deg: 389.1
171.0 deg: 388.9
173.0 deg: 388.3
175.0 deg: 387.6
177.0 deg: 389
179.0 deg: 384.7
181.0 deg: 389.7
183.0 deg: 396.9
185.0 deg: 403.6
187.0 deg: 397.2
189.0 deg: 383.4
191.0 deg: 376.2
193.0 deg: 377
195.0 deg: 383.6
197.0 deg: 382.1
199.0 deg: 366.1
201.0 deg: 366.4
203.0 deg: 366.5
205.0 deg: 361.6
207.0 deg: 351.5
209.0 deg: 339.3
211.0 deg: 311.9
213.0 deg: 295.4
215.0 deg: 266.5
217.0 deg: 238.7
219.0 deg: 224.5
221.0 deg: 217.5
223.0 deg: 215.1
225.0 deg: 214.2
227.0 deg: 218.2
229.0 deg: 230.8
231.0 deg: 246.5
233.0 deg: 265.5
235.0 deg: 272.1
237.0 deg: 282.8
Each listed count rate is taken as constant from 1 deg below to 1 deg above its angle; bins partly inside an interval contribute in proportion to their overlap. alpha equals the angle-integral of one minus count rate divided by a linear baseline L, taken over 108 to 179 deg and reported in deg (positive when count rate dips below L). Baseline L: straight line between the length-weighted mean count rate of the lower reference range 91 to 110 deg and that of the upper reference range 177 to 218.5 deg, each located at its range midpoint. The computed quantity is 1.88 deg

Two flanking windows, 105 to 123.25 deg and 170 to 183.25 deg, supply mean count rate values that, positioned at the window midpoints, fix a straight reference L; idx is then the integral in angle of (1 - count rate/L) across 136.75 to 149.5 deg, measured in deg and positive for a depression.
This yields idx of 0.2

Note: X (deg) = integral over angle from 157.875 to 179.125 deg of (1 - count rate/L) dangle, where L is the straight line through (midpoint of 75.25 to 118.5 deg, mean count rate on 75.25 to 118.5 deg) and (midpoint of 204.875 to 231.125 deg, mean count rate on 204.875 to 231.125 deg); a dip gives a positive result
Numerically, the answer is -2.7 deg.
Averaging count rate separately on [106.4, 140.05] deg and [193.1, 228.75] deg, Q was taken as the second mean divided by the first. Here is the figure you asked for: 0.66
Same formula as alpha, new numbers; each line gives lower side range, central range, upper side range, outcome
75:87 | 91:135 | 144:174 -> -4.27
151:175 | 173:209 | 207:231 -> -4.93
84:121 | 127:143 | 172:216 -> 0.80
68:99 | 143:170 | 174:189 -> -1.18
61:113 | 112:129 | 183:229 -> -0.69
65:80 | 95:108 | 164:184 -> -3.41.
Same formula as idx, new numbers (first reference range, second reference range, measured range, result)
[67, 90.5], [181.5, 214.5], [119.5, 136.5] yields -0.5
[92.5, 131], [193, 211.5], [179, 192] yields -0.2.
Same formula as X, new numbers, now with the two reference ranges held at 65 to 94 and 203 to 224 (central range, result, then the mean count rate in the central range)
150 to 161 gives -2.54 deg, 436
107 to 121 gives -3.21 deg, 496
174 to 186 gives -2.44 deg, 392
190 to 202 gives -2.67 deg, 375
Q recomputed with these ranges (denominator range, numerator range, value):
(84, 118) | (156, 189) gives 0.80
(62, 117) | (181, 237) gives 0.67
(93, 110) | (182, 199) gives 0.74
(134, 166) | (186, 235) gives 0.71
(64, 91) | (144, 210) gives 0.91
